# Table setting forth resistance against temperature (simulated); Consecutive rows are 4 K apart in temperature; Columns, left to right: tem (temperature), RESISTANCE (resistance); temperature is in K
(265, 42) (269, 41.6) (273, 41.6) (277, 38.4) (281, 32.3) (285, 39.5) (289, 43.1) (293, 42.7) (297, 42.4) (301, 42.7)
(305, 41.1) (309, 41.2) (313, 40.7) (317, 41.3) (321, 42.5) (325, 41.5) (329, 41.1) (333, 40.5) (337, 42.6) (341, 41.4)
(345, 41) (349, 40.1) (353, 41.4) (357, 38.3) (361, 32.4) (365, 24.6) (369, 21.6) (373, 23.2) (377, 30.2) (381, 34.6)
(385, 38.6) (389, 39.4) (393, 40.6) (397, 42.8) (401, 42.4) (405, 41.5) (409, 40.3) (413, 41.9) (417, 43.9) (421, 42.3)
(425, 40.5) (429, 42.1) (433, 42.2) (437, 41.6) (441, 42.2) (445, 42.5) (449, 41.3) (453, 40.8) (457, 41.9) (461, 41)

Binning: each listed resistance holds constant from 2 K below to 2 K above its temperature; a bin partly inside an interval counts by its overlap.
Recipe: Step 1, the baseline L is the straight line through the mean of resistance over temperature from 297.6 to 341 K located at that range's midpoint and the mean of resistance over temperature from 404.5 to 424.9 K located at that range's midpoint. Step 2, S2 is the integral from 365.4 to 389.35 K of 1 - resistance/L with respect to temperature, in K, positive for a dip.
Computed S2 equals 6.6 K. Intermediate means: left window 41.5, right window 41.9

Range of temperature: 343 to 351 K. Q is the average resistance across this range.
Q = 40.5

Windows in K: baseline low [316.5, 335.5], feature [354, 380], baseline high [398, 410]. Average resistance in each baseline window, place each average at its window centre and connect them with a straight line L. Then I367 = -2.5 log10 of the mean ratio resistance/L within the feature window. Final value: 0.38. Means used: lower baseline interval 41.4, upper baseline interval 41.6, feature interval 29.1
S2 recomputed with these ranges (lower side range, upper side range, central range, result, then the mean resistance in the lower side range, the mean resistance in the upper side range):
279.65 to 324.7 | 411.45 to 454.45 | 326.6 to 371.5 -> 5.0 K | 41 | 42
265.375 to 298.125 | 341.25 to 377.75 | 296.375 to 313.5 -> -1.6 K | 40.2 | 33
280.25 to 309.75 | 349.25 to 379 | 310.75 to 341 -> -4.2 K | 41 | 30.8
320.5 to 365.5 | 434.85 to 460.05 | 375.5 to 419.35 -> 0.8 K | 39.3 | 41.7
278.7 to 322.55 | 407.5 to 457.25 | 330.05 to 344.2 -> -0.1 K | 40.8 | 41.8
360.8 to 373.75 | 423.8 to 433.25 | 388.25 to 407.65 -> -4.9 K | 24.7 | 41.6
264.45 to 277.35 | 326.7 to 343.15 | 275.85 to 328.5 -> 0.6 K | 41.1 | 41.4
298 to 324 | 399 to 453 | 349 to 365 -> 2.1 K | 41.6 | 41.9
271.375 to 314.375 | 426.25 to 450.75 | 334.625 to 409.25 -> 8.4 K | 40.5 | 41.9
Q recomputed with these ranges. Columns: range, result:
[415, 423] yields 43.1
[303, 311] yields 41.2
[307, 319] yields 41.1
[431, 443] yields 42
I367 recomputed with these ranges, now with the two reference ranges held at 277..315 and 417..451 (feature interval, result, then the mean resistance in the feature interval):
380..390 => 0.10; 37.6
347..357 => 0.02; 40.3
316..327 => -0.03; 41.8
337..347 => -0.01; 41.5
